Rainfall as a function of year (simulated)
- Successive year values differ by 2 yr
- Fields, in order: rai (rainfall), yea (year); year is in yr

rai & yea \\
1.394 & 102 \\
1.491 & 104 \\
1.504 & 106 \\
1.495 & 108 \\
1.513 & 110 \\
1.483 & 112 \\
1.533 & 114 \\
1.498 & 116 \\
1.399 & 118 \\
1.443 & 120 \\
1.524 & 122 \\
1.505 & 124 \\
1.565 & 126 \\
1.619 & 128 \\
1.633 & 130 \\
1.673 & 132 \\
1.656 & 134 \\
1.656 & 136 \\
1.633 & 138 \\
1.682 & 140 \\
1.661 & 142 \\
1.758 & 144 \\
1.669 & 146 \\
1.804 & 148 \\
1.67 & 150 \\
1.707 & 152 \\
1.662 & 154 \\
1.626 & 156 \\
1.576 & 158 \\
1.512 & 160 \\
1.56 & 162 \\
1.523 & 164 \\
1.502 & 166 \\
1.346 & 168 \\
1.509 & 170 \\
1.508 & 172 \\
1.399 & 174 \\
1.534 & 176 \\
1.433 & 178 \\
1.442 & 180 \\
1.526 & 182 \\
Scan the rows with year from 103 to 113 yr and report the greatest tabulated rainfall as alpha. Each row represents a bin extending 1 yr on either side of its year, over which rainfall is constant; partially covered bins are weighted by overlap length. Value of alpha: 1.513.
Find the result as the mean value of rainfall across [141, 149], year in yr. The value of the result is 1.72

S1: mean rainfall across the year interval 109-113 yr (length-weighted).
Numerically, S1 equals 1.5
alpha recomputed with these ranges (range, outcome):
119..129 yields 1.619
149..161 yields 1.707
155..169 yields 1.626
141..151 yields 1.804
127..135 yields 1.673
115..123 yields 1.524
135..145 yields 1.758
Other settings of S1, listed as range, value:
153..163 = 1.59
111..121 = 1.47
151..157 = 1.67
